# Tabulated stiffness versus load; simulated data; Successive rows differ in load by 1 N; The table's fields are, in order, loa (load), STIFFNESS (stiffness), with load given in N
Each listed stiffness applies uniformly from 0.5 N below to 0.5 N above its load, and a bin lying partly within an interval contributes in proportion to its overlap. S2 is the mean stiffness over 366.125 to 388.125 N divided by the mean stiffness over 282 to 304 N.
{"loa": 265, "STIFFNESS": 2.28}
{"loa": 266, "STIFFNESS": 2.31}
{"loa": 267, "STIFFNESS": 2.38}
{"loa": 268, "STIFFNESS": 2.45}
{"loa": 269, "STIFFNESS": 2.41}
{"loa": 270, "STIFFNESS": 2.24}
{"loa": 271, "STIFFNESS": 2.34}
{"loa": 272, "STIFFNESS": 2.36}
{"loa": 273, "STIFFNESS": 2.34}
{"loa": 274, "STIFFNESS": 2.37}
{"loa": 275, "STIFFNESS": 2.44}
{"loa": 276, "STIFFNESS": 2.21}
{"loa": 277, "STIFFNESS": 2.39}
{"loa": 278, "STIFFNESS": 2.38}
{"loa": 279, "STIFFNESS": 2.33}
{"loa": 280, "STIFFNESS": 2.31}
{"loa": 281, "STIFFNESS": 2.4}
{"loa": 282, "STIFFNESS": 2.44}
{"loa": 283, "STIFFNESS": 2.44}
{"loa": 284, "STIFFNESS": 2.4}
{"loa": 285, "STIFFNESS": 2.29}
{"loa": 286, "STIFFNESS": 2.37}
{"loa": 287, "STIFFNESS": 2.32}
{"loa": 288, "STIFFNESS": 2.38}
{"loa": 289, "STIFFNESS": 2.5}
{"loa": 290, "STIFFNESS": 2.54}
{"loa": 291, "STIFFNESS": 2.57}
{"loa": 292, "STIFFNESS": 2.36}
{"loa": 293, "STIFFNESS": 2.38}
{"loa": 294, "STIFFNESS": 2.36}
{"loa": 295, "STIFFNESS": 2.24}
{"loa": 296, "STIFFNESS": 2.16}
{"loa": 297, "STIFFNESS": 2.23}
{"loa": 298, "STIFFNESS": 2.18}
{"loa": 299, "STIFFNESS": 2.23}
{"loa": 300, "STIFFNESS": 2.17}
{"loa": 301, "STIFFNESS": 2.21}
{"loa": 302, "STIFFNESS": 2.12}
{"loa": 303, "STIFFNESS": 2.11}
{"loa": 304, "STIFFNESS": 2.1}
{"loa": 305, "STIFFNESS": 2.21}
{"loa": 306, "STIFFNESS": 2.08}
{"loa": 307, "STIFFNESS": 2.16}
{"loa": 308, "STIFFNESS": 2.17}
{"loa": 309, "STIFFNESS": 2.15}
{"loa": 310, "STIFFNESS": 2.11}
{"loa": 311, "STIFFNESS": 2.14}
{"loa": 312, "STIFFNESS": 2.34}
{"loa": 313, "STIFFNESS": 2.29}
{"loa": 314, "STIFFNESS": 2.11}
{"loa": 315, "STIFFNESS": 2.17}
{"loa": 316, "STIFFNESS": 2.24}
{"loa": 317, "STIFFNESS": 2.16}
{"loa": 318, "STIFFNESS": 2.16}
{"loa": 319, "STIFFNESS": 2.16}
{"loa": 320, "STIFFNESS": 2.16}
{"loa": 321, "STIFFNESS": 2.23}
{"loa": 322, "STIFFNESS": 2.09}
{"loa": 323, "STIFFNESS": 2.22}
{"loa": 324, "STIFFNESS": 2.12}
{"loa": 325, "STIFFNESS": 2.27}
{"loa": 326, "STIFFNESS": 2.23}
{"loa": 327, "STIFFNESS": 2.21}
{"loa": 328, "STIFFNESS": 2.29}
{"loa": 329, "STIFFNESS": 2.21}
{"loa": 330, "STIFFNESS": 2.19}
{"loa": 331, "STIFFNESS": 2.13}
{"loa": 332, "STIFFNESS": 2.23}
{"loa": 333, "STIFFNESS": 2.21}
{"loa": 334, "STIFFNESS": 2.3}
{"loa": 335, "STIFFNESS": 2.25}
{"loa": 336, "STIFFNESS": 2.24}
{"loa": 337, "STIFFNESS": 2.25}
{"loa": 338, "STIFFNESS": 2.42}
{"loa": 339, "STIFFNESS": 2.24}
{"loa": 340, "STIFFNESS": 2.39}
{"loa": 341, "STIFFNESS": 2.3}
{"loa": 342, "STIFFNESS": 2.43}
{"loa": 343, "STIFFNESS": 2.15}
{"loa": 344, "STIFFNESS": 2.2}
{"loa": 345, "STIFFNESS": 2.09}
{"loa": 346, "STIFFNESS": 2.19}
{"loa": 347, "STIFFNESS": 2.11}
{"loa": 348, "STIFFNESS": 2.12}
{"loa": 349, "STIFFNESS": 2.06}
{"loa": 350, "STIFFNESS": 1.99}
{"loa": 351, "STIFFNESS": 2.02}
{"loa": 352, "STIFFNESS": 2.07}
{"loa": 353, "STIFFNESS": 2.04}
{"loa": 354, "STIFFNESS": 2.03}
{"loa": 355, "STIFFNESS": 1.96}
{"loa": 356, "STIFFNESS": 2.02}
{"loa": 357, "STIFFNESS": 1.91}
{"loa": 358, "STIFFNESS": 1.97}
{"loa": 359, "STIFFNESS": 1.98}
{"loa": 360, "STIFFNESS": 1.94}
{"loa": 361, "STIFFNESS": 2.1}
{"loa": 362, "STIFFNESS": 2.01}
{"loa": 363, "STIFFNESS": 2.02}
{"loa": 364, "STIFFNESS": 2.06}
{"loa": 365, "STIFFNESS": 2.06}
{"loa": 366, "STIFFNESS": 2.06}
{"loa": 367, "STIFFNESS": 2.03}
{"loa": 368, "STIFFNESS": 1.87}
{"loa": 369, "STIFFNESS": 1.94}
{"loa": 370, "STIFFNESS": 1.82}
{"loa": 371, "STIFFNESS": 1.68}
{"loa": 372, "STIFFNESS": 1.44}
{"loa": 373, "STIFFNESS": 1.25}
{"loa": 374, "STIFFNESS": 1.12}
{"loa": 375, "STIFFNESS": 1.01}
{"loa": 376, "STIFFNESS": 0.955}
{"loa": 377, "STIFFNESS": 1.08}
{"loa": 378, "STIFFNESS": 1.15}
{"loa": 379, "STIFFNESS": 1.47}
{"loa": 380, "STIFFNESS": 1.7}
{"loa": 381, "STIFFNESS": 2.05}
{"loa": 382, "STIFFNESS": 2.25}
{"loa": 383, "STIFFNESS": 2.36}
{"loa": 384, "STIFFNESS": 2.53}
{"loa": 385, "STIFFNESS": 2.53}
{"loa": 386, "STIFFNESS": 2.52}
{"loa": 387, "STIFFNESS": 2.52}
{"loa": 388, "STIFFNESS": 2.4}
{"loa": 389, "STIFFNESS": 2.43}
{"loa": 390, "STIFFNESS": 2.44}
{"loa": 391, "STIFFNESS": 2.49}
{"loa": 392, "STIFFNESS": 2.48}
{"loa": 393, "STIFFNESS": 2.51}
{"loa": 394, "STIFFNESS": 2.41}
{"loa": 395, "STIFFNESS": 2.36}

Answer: 0.8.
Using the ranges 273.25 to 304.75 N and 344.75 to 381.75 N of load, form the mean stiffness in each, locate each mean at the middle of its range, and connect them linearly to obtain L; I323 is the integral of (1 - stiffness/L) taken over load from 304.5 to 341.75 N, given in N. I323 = -2.3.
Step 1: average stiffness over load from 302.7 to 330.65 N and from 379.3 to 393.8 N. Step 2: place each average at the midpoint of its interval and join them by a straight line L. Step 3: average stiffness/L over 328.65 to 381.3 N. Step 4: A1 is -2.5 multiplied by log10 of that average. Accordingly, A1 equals 0.17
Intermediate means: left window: 2.18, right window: 2.36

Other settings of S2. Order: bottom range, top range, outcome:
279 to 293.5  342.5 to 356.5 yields 0.86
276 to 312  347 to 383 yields 0.80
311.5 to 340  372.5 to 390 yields 0.84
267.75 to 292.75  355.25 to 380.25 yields 0.72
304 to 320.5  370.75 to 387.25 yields 0.80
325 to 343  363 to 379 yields 0.70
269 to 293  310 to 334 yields 0.92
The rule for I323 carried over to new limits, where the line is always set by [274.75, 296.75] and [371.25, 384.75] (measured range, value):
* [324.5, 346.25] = -3.3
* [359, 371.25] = -2.0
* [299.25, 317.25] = 0.1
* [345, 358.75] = -1.7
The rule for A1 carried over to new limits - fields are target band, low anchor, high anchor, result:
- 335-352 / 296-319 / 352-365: -0.07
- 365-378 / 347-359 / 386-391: 0.41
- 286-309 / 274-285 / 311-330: 0.02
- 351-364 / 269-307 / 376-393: 0.09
